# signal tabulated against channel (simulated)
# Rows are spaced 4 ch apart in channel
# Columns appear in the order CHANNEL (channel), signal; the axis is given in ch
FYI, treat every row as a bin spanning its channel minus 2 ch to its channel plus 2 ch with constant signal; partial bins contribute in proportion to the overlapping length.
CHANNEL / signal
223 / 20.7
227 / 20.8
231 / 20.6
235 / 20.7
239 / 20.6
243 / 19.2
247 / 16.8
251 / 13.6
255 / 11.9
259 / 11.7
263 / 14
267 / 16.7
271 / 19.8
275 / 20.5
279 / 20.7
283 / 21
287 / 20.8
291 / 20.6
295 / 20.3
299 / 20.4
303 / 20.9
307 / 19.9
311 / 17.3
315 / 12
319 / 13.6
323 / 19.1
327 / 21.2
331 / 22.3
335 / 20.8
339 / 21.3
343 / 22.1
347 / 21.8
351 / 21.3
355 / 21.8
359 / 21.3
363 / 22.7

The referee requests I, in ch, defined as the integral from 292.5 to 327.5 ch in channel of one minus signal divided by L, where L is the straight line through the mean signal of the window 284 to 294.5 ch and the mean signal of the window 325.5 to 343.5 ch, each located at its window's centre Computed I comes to 4.71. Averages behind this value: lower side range 20.7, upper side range 21.5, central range 18.2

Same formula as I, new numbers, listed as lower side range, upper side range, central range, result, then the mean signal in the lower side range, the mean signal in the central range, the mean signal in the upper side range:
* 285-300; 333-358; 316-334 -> 2.0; 20.5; 18.8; 21.5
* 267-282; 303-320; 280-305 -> -3.4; 19.9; 20.7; 16.4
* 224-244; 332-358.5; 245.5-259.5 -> 4.8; 20.5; 13.6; 21.5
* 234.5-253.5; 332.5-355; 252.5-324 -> 6.1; 17.8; 17.8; 21.5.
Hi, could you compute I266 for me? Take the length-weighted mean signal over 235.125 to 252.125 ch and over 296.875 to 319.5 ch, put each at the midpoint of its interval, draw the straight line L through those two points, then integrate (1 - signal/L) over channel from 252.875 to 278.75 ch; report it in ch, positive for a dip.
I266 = 2.64 ch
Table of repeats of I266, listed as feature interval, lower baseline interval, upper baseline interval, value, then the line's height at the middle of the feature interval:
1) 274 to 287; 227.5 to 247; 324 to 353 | -0.10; 20.6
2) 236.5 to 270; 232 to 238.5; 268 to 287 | 7.77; 20.5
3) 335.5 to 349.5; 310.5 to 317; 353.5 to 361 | -1.96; 19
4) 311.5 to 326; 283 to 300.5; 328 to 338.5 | 3.83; 21.2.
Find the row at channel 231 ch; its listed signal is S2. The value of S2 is 20.6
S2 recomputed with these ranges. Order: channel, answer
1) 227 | 20.8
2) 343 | 22.1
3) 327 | 21.2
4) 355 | 21.8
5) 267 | 16.7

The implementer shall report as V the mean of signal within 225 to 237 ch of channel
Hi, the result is 20.7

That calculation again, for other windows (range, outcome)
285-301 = 20.5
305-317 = 16.4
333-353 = 21.5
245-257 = 14.1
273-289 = 20.8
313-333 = 17.6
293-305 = 20.5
